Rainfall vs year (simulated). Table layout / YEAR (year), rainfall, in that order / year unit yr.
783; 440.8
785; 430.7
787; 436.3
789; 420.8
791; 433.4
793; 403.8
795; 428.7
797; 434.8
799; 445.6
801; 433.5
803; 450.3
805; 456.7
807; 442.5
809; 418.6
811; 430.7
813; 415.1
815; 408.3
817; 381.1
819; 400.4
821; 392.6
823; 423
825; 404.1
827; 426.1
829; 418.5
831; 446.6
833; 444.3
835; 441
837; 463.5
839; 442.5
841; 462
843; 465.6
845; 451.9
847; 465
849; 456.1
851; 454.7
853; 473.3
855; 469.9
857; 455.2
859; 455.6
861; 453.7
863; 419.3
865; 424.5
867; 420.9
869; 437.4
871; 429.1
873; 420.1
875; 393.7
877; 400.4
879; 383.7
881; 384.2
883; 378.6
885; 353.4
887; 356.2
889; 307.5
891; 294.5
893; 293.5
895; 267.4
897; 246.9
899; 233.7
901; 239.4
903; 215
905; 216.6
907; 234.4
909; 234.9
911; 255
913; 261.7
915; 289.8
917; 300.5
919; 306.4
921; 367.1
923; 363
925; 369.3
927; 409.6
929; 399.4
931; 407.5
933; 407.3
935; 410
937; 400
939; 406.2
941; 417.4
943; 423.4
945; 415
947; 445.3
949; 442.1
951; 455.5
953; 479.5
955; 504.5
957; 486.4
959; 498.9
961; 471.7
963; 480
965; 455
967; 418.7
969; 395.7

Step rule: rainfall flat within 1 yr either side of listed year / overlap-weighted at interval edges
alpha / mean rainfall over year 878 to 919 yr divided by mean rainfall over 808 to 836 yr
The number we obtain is 0.69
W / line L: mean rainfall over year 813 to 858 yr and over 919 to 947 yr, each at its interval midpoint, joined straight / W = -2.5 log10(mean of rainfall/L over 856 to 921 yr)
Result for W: 0.233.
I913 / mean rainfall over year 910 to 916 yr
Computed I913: 269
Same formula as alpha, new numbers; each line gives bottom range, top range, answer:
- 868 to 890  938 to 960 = 1.17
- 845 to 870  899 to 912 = 0.52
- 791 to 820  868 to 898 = 0.84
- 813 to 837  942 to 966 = 1.11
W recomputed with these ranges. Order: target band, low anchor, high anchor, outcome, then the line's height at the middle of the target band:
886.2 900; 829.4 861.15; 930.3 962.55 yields 0.50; 450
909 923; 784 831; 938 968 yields 0.44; 446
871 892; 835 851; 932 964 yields 0.22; 453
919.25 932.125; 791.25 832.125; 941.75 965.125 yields 0.19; 455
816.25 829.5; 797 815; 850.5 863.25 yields 0.09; 442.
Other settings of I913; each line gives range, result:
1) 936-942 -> 408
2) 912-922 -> 305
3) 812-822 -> 400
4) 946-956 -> 465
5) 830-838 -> 449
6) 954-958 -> 495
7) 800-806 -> 447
